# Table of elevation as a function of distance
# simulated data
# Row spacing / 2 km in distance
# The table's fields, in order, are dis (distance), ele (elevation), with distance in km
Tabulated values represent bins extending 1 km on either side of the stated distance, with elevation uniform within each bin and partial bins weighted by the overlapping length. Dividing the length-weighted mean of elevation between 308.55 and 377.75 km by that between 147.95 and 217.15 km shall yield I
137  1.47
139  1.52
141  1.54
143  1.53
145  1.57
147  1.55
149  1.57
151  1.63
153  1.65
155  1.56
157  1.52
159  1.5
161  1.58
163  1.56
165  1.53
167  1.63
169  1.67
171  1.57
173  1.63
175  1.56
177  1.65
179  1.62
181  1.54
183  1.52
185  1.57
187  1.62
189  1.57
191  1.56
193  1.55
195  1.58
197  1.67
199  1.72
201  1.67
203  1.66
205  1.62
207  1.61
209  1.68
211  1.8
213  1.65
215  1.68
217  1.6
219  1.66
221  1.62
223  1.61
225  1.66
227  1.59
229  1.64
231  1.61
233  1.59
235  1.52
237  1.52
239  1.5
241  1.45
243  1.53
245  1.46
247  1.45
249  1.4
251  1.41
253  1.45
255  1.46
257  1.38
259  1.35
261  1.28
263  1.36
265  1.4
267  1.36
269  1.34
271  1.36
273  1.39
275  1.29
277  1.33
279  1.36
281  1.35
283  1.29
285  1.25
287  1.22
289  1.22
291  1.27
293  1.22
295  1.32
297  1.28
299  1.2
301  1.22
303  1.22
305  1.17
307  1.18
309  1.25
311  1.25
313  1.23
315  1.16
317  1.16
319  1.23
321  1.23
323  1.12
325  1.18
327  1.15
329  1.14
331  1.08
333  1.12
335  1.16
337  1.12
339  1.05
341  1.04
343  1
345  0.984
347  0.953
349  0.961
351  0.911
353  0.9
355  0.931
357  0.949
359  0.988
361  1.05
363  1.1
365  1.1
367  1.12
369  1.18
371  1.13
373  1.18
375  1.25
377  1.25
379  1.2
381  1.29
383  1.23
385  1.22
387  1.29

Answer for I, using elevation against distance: 0.68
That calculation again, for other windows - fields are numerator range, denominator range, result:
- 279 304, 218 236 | 0.78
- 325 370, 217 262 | 0.69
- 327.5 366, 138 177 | 0.65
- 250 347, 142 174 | 0.78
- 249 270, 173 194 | 0.87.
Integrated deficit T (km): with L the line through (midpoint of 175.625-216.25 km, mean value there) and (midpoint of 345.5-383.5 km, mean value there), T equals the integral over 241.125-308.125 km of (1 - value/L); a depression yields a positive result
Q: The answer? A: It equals 2.28 km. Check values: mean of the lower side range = 1.63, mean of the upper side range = 1.08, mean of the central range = 1.33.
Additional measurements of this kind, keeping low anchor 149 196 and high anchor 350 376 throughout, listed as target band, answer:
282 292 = 0.1 km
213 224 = -1.4 km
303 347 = 0.9 km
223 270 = -3.0 km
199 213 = -1.7 km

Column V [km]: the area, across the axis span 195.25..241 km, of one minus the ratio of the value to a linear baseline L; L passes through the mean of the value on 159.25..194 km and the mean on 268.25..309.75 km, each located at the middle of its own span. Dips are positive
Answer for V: -4.9 km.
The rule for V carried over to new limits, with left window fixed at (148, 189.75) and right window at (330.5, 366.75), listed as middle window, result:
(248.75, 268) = -1.2 km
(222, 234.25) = -1.9 km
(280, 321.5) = -2.2 km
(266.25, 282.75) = -1.2 km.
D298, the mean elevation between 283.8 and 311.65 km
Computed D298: 1.23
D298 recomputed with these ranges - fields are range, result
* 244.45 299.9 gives 1.34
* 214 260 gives 1.53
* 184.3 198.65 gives 1.59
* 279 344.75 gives 1.19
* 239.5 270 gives 1.41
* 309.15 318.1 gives 1.21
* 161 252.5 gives 1.59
